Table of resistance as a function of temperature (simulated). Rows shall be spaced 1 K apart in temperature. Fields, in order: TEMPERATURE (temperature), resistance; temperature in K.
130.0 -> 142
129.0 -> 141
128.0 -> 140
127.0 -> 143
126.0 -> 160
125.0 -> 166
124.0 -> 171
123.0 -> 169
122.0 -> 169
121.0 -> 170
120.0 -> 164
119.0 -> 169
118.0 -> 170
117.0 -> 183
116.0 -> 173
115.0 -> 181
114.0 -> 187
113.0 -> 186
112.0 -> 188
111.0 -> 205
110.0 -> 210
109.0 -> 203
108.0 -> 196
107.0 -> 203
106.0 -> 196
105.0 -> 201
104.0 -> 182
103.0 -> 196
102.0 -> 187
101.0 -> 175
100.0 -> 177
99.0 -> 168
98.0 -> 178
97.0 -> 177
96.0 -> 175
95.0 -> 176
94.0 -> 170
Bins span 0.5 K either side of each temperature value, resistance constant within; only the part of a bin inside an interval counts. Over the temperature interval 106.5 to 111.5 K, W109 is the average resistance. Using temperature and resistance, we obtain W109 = 203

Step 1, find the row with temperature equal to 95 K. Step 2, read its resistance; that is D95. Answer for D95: 176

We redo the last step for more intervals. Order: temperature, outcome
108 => 196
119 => 169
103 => 196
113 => 186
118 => 170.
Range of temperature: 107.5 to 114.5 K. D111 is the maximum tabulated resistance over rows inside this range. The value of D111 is 210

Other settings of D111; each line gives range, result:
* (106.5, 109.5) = 203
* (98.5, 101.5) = 177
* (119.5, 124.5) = 171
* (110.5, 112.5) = 205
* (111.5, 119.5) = 188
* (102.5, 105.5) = 201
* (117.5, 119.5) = 170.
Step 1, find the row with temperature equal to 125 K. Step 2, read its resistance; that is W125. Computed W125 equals 166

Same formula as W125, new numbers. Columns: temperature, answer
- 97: 177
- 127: 143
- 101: 175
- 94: 170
